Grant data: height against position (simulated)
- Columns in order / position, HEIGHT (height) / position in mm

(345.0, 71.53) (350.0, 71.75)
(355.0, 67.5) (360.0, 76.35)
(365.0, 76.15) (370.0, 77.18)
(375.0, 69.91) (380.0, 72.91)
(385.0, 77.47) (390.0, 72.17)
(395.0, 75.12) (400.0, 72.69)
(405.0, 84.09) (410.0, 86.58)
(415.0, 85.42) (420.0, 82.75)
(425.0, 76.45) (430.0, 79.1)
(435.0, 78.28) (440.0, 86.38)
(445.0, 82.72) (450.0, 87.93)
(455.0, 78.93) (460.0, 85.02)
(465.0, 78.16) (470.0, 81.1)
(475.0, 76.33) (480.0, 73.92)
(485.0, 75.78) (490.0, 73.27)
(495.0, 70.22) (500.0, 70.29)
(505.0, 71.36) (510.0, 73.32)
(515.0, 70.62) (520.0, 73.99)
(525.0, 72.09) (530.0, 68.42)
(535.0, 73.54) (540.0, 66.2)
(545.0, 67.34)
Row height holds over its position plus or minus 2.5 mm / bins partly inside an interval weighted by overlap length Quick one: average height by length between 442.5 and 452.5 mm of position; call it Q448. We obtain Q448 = 85.3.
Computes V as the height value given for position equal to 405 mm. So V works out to 84.09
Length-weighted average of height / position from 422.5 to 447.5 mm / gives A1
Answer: 80.6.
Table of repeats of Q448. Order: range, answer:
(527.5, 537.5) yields 71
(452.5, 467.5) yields 80.7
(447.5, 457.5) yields 83.4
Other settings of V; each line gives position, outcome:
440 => 86.38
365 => 76.15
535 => 73.54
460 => 85.02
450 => 87.93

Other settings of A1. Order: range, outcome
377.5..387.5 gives 75.2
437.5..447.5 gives 84.5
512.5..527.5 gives 72.2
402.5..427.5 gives 83.1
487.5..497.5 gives 71.7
